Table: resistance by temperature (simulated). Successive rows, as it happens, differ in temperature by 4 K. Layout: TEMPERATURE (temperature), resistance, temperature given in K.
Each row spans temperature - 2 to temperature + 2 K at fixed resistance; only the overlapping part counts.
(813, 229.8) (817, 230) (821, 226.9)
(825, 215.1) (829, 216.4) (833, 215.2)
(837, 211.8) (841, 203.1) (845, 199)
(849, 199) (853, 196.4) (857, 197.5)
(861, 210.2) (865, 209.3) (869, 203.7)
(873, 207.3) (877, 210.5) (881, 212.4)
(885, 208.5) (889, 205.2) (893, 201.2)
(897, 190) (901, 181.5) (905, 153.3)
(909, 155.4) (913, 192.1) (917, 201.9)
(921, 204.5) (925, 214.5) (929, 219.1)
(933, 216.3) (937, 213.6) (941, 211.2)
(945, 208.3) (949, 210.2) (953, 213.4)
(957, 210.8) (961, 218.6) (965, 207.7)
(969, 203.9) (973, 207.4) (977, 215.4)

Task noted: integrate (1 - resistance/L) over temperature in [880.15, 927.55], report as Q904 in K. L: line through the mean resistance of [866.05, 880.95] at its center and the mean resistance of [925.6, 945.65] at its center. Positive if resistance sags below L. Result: 3.99 K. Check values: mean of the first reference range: 208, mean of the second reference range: 214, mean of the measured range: 193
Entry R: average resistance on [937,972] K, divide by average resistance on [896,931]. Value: 1.1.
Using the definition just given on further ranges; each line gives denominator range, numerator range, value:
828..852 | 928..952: 1.03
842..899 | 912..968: 1.03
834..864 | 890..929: 0.94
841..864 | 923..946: 1.06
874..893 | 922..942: 1.03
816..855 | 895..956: 0.94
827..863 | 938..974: 1.02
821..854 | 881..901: 0.96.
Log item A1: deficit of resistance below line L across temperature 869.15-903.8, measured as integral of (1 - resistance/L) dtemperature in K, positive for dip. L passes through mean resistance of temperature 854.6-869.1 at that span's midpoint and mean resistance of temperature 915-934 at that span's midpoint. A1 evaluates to 1.1 K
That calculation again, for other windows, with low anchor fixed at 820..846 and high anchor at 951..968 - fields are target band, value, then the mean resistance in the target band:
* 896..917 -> 3.6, 176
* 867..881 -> 0.3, 208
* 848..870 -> 1.0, 203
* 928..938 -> -0.2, 216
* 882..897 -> 0.6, 203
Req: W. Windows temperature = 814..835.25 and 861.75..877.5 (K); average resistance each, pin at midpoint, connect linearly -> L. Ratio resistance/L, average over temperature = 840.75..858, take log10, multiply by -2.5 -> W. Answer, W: 0.08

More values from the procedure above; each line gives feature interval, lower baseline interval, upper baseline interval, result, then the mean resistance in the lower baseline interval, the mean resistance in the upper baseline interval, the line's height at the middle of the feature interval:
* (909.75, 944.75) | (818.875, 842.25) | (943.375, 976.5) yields 0.022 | 215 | 210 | 212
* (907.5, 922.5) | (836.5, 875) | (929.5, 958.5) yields 0.111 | 203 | 212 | 209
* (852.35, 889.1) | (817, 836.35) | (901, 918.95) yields -0.055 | 219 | 176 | 196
